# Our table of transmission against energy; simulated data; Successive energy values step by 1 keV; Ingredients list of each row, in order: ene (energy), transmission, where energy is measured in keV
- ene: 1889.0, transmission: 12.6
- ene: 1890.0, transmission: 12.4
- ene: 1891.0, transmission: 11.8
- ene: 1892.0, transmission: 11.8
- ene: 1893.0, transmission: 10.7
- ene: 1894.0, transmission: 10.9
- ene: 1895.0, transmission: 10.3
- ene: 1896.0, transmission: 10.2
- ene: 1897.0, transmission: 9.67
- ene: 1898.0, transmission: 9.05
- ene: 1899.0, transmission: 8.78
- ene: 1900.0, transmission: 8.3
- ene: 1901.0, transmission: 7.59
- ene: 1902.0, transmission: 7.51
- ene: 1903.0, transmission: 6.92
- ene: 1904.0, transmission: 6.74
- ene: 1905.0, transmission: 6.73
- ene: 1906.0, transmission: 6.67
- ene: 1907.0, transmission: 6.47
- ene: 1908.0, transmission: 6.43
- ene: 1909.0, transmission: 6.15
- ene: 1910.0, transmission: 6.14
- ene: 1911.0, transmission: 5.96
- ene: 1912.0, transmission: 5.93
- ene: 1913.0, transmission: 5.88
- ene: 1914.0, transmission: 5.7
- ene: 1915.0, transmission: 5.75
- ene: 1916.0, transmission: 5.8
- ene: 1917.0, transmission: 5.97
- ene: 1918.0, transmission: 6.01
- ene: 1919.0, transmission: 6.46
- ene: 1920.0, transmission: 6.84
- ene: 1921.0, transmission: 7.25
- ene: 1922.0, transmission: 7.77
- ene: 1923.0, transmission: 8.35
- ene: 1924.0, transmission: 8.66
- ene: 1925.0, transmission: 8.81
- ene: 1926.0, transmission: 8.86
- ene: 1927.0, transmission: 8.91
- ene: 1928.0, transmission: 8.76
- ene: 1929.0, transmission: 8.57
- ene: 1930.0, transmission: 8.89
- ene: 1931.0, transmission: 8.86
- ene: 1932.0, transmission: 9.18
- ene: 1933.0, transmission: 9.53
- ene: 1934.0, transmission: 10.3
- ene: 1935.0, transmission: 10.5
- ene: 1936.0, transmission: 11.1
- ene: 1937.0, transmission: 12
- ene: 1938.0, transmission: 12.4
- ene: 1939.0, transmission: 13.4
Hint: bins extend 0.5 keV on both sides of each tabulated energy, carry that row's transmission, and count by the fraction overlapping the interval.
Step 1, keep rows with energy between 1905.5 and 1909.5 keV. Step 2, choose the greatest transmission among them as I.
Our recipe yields 6.67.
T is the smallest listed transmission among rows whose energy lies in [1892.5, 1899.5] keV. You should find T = 8.78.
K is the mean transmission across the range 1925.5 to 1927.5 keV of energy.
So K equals 8.88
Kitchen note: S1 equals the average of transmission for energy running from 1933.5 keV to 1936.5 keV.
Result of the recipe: 10.6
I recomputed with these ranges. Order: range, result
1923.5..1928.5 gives 8.91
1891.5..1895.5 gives 11.8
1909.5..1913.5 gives 6.14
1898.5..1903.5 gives 8.78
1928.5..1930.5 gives 8.89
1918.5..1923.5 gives 8.35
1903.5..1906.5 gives 6.74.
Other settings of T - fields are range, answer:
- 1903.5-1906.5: 6.67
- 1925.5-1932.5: 8.57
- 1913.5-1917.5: 5.7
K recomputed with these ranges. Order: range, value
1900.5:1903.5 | 7.34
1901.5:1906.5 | 6.91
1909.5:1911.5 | 6.05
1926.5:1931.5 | 8.8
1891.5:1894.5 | 11.1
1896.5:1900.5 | 8.95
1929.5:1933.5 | 9.12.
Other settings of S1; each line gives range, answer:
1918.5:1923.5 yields 7.33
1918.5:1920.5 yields 6.65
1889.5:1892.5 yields 12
